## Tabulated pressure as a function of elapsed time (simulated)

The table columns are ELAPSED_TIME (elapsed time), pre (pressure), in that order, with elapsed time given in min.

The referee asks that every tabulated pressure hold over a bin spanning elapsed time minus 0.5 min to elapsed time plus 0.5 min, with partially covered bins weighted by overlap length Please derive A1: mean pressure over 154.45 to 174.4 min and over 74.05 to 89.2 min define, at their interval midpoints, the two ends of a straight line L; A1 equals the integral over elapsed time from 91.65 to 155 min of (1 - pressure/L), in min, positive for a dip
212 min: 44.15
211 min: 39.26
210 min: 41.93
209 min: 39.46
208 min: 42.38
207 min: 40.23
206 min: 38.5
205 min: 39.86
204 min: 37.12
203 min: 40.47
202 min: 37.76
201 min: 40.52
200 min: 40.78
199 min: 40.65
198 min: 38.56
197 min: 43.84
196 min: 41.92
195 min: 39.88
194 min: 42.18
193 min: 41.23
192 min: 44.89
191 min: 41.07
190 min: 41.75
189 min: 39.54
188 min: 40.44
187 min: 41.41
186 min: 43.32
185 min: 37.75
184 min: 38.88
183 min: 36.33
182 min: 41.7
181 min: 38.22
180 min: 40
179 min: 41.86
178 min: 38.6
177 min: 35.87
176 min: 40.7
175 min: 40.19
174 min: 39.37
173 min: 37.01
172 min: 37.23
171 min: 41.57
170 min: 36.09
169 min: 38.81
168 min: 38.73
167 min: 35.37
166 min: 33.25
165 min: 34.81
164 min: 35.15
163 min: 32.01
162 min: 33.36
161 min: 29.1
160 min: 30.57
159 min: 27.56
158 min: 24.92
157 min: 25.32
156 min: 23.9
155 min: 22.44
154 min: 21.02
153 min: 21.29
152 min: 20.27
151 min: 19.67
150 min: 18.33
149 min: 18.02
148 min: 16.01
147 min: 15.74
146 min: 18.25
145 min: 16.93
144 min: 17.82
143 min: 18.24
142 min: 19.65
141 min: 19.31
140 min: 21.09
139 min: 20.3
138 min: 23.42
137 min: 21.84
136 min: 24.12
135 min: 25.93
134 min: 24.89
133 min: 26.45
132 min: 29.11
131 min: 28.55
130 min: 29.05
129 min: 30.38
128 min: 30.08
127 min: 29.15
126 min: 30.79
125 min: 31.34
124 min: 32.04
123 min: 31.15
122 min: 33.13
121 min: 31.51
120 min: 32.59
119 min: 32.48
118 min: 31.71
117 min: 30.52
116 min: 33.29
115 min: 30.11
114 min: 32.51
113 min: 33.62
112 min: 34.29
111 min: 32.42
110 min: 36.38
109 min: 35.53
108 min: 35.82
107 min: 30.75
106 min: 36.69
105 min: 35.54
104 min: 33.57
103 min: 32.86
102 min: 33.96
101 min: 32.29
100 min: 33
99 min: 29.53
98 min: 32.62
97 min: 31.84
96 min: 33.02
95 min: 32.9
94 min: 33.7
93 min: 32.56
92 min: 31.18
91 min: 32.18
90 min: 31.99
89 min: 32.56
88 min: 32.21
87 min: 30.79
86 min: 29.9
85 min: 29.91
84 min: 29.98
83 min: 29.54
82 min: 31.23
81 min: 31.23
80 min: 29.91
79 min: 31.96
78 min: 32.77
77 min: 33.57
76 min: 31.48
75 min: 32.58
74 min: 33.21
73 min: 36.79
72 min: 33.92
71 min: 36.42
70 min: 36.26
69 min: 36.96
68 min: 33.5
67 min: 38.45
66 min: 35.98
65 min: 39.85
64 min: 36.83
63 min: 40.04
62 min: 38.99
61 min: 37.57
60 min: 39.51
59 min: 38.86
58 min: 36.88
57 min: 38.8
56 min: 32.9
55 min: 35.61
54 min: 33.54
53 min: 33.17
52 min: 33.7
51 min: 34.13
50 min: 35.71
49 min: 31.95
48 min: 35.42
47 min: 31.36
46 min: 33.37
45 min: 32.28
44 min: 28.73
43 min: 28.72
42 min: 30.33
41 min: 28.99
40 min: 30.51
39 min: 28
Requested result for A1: 7.8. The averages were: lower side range 31.3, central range 28.1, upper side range 32.8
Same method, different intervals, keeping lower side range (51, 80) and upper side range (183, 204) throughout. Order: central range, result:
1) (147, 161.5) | 6.2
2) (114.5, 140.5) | 6.4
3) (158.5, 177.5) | 1.9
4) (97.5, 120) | 2.5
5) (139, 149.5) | 5.6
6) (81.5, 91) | 1.4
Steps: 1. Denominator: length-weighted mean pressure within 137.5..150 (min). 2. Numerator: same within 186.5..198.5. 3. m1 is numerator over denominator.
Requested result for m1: 2.2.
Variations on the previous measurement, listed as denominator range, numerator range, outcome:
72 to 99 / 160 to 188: 1.18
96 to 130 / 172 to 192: 1.22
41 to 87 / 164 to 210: 1.16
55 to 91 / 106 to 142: 0.86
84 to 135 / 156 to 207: 1.19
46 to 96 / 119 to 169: 0.77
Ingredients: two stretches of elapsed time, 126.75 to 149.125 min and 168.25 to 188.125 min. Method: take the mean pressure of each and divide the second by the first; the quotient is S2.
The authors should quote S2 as 1.72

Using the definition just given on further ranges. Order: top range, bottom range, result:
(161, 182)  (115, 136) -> 1.24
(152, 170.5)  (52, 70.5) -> 0.81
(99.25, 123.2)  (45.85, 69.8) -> 0.92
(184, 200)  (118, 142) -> 1.49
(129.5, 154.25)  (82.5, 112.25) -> 0.66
